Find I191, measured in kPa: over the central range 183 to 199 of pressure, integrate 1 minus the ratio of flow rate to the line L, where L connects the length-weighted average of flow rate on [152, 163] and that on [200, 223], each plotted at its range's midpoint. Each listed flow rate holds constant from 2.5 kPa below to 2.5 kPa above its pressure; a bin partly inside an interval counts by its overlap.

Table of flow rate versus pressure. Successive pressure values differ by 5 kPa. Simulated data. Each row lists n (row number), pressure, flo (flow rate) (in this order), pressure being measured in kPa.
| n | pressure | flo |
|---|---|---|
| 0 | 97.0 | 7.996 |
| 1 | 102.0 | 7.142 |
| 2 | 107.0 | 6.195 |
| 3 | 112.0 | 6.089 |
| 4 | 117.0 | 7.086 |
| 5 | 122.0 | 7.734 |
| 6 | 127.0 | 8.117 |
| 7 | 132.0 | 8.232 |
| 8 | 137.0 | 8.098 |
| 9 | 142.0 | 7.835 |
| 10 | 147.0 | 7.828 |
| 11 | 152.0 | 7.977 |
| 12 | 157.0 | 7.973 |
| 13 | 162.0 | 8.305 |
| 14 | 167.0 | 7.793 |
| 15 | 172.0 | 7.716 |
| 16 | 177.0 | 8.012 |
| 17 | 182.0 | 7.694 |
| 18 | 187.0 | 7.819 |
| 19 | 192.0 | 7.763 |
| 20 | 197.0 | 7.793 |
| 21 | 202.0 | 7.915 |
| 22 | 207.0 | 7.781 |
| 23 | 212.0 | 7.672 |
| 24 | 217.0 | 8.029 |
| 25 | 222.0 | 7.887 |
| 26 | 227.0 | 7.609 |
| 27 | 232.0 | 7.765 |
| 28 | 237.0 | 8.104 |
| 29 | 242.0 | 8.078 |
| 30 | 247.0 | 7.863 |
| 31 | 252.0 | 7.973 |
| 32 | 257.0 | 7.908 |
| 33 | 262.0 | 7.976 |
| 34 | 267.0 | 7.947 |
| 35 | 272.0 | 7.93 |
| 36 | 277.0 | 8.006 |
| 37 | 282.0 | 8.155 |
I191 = 0.3 kPa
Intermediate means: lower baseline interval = 8.08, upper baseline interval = 7.85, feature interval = 7.78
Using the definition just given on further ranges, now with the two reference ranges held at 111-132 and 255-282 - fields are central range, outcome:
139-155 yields -0.7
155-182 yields -1.1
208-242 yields -0.2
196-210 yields -0.2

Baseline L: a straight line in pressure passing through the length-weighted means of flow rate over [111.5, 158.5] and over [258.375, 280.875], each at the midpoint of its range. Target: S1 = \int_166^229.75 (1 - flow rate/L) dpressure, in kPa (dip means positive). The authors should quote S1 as 0.43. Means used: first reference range 7.76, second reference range 7.97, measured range 7.81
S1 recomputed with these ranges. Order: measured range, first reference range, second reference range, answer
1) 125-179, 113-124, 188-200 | -3.8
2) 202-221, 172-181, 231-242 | 0.2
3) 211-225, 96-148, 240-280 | -0.1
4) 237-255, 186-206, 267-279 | -0.2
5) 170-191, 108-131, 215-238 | -0.6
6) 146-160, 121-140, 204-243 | 0.1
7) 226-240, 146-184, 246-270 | 0.1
